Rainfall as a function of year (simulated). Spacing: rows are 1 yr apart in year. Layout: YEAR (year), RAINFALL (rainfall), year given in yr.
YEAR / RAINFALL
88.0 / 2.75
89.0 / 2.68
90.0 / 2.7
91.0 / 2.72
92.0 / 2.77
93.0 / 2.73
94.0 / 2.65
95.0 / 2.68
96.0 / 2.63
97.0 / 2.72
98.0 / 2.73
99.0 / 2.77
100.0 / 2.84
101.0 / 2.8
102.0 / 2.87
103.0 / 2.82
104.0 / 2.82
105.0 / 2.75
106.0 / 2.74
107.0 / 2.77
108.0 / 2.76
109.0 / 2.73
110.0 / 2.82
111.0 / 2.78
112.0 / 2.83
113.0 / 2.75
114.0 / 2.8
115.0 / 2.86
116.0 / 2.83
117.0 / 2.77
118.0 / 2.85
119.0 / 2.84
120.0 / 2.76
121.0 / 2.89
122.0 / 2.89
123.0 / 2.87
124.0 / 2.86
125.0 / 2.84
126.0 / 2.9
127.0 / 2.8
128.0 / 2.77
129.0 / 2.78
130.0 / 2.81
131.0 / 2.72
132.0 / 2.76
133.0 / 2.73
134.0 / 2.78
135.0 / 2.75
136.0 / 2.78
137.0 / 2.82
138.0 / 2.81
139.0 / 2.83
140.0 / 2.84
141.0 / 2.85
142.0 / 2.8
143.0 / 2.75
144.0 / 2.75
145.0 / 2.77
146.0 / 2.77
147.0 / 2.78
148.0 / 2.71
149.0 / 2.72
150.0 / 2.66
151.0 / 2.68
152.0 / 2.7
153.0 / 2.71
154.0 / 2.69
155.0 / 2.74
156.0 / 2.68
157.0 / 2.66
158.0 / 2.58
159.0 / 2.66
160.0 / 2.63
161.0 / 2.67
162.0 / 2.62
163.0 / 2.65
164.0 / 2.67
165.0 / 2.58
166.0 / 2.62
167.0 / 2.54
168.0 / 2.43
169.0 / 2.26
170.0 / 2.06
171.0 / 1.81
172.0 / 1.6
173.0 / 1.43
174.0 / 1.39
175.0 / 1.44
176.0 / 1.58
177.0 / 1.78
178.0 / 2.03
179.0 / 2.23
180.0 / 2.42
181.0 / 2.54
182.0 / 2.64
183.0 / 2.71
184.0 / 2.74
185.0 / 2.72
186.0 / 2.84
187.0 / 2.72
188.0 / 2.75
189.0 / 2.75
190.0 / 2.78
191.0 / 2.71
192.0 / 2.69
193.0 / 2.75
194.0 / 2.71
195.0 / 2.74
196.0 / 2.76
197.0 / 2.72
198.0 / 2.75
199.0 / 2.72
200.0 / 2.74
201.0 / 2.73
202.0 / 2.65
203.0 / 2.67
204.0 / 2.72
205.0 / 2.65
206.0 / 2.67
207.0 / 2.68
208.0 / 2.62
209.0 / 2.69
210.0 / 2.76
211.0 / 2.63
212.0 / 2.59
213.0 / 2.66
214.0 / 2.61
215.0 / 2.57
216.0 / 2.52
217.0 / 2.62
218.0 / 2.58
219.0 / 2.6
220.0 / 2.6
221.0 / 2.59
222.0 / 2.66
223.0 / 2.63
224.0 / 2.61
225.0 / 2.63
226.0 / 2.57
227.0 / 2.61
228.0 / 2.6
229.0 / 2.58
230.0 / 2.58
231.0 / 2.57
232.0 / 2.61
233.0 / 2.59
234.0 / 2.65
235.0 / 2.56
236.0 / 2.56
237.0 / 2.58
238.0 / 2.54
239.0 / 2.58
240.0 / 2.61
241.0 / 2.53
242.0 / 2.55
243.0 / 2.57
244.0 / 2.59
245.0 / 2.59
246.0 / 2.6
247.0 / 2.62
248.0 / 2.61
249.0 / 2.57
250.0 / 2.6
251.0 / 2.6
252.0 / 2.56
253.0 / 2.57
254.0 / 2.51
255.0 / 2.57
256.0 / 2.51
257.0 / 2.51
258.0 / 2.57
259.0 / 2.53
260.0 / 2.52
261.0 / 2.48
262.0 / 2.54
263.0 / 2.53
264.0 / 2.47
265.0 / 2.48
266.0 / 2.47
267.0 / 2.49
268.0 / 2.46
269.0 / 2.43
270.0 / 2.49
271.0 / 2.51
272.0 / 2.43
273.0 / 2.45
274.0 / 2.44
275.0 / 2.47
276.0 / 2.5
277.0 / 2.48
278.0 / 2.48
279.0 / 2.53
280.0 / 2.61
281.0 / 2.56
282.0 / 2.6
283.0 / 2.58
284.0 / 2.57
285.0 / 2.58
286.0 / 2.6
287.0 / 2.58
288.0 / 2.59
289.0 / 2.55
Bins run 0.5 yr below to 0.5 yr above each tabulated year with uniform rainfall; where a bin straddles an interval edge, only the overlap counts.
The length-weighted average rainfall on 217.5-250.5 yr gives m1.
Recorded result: 2.59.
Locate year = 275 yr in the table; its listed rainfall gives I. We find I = 2.47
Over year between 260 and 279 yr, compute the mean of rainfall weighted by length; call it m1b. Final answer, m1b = 2.48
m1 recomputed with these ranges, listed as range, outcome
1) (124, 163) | 2.74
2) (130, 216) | 2.58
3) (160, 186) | 2.27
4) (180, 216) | 2.69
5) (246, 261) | 2.56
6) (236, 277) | 2.53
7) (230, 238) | 2.58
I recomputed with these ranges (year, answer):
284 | 2.57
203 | 2.67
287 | 2.58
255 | 2.57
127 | 2.8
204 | 2.72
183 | 2.71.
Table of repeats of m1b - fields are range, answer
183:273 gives 2.61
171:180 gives 1.73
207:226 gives 2.62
